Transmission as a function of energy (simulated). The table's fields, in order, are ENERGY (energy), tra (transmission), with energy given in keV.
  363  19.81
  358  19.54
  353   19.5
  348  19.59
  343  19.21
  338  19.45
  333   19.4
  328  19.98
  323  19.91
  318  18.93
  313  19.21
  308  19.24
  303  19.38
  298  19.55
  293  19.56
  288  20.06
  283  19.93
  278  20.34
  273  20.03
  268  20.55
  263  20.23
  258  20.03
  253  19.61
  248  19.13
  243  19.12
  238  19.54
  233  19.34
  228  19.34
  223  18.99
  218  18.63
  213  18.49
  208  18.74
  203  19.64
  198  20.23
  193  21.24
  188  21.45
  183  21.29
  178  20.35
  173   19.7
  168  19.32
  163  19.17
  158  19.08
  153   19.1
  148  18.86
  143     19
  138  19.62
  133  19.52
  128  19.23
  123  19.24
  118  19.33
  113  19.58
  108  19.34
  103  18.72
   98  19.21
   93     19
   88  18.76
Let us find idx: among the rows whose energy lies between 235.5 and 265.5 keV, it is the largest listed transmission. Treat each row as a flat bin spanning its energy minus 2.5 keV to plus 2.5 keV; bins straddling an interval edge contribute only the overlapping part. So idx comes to 20.23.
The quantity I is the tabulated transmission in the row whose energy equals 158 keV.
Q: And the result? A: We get 19.08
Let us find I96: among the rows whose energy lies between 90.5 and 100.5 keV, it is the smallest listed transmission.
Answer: 19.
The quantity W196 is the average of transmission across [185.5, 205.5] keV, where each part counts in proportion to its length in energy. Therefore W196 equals 20.6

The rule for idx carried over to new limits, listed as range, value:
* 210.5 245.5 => 19.54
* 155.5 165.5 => 19.17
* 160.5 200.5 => 21.45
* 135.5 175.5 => 19.7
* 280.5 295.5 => 20.06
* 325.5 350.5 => 19.98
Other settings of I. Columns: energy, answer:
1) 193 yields 21.24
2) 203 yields 19.64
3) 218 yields 18.63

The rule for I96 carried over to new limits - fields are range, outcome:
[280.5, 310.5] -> 19.24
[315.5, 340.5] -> 18.93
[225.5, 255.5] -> 19.12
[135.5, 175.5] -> 18.86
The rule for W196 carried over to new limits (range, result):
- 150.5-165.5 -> 19.1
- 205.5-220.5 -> 18.6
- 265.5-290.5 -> 20.2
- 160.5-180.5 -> 19.6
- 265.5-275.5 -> 20.3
